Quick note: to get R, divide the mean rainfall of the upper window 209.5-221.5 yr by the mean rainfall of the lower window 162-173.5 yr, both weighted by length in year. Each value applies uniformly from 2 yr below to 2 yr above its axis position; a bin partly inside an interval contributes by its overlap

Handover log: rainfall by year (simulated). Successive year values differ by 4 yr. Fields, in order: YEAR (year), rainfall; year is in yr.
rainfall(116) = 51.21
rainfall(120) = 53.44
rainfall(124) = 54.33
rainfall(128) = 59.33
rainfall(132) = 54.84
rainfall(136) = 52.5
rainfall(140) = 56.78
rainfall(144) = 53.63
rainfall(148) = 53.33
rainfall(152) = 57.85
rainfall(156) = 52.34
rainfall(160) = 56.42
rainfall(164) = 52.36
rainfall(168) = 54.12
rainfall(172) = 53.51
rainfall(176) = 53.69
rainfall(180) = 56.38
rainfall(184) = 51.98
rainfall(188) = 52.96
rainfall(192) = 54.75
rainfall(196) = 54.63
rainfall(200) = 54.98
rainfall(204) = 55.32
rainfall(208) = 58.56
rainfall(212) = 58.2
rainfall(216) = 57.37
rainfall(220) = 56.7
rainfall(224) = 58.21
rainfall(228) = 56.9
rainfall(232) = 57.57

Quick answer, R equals 1.1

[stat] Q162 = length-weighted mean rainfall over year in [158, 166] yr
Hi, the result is 54.4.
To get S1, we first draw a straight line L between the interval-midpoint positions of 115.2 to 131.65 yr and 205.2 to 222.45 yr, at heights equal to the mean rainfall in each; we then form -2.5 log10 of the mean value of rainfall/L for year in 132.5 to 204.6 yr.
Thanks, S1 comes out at 0.04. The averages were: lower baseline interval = 54.8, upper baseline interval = 57.6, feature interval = 54.3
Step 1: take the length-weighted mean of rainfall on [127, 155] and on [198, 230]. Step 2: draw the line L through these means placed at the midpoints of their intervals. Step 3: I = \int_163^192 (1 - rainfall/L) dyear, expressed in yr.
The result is 1.25 yr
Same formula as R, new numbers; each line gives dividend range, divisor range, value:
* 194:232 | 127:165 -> 1.03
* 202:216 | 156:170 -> 1.06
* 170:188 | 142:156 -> 0.99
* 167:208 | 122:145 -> 0.98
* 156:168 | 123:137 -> 0.97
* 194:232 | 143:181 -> 1.05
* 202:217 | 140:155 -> 1.04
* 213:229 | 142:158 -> 1.06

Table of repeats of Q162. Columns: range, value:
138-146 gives 55.2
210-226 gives 57.6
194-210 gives 55.9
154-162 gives 54.4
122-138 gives 55.2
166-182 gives 54.4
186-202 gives 54.3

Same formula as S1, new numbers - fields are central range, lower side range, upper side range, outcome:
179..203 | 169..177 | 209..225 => 0.02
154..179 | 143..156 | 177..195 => 0.01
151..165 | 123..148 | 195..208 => 0.01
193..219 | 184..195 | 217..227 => -0.02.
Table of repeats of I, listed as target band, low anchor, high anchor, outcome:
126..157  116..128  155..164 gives -0.5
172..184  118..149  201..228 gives 0.4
